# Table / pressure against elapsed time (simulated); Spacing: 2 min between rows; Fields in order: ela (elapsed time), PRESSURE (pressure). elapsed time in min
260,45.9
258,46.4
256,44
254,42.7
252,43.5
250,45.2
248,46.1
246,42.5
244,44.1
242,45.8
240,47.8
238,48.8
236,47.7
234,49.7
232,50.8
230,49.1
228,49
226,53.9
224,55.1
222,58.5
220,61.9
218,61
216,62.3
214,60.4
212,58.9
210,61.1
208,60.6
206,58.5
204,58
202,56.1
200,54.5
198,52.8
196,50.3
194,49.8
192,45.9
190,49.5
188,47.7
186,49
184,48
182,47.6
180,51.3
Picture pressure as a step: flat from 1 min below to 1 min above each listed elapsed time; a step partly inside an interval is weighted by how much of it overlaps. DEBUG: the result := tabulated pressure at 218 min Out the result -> 61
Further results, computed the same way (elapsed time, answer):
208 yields 60.6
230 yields 49.1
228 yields 49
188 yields 47.7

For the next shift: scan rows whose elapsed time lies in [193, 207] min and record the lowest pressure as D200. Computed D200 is 49.8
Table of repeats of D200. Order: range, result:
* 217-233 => 49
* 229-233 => 49.1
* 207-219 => 58.9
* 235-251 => 42.5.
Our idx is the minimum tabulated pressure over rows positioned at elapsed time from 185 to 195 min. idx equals 45.9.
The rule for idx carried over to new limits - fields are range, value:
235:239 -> 47.7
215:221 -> 61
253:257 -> 42.7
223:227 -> 53.9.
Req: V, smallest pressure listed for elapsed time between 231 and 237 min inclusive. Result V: 47.7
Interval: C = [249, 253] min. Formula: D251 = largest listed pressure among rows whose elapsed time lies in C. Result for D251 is 45.2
